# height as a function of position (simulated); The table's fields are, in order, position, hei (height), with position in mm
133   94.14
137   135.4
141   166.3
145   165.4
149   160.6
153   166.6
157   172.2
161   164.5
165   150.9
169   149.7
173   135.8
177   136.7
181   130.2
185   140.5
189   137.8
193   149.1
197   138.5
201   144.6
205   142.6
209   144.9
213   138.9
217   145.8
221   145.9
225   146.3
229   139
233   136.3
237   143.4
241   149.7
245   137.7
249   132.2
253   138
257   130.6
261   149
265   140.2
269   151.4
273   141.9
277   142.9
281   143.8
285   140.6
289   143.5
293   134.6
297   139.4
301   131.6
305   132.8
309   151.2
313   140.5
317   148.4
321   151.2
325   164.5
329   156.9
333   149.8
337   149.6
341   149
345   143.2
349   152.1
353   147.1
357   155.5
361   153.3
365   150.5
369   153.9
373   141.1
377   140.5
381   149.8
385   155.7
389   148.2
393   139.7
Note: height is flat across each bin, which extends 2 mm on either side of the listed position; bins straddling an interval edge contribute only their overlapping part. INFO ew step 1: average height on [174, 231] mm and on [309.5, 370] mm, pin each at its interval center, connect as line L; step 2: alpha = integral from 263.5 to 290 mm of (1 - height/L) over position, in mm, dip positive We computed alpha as 0.6 mm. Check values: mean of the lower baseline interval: 141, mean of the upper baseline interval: 151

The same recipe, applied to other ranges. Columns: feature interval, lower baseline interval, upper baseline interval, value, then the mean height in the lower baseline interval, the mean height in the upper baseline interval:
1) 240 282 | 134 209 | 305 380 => 2.2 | 148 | 149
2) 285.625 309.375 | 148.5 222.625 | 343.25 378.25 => 1.6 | 147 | 149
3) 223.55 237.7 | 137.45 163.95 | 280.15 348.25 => 1.3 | 164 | 145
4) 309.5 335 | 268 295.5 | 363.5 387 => -1.2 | 142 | 149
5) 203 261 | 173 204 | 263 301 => -0.3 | 139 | 141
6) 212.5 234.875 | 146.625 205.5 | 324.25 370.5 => 1.0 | 148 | 152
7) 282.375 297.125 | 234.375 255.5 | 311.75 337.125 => 0.7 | 140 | 152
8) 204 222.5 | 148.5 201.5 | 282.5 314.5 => 0.2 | 148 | 139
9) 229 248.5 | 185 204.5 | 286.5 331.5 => 0.4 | 142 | 145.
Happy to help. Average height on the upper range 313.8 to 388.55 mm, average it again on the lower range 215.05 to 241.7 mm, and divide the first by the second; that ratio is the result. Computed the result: 1.0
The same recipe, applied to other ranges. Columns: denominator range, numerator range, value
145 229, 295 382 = 1.00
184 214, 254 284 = 1.00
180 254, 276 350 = 1.03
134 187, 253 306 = 0.93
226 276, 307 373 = 1.07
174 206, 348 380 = 1.07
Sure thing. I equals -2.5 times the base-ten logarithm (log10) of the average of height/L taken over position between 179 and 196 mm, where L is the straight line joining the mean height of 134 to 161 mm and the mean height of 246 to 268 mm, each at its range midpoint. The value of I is 0.09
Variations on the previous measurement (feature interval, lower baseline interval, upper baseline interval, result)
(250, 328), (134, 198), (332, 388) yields 0.05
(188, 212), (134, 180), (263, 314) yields 0.05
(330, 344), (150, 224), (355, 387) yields 0.00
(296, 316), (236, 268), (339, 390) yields 0.04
